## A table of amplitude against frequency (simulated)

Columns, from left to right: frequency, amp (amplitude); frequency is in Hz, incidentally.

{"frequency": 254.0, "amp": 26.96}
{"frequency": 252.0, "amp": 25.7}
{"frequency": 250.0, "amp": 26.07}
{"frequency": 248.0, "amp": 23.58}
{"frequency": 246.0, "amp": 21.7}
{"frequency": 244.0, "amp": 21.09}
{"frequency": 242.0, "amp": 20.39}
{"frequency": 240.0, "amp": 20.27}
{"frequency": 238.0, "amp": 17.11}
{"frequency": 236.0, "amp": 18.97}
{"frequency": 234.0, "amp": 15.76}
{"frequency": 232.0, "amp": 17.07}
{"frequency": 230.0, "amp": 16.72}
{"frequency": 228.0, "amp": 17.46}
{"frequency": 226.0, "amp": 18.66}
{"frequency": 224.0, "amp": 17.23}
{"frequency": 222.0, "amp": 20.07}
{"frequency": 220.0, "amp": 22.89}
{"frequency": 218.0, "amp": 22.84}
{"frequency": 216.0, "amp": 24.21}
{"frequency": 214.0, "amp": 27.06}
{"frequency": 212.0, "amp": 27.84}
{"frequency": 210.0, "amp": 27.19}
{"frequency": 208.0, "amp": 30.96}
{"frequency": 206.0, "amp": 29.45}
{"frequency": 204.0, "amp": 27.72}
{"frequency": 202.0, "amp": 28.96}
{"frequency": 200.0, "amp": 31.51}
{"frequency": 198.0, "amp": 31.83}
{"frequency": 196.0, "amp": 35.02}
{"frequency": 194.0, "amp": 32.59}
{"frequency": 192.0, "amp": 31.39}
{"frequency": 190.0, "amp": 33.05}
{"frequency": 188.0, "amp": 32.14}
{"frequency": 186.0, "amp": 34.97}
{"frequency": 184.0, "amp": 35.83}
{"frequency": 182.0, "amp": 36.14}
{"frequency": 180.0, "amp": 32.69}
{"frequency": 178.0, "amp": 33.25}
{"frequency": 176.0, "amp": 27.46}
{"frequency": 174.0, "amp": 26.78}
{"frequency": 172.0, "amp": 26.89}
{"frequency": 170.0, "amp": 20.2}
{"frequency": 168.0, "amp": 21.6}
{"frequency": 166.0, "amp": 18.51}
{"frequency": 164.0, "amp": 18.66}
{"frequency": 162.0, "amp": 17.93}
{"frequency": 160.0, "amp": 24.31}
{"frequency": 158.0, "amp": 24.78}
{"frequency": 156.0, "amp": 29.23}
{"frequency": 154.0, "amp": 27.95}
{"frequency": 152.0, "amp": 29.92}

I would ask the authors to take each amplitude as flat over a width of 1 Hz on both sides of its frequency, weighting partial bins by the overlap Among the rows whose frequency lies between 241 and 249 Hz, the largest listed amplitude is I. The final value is 23.58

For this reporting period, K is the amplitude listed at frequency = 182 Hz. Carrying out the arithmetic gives 36.14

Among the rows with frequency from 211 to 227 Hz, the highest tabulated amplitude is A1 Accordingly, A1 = 27.84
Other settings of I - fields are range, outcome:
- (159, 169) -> 24.31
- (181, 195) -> 36.14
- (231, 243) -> 20.39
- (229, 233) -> 17.07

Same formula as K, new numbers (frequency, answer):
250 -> 26.07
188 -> 32.14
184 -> 35.83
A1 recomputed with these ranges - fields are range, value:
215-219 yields 24.21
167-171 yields 21.6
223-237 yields 18.97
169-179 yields 33.25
